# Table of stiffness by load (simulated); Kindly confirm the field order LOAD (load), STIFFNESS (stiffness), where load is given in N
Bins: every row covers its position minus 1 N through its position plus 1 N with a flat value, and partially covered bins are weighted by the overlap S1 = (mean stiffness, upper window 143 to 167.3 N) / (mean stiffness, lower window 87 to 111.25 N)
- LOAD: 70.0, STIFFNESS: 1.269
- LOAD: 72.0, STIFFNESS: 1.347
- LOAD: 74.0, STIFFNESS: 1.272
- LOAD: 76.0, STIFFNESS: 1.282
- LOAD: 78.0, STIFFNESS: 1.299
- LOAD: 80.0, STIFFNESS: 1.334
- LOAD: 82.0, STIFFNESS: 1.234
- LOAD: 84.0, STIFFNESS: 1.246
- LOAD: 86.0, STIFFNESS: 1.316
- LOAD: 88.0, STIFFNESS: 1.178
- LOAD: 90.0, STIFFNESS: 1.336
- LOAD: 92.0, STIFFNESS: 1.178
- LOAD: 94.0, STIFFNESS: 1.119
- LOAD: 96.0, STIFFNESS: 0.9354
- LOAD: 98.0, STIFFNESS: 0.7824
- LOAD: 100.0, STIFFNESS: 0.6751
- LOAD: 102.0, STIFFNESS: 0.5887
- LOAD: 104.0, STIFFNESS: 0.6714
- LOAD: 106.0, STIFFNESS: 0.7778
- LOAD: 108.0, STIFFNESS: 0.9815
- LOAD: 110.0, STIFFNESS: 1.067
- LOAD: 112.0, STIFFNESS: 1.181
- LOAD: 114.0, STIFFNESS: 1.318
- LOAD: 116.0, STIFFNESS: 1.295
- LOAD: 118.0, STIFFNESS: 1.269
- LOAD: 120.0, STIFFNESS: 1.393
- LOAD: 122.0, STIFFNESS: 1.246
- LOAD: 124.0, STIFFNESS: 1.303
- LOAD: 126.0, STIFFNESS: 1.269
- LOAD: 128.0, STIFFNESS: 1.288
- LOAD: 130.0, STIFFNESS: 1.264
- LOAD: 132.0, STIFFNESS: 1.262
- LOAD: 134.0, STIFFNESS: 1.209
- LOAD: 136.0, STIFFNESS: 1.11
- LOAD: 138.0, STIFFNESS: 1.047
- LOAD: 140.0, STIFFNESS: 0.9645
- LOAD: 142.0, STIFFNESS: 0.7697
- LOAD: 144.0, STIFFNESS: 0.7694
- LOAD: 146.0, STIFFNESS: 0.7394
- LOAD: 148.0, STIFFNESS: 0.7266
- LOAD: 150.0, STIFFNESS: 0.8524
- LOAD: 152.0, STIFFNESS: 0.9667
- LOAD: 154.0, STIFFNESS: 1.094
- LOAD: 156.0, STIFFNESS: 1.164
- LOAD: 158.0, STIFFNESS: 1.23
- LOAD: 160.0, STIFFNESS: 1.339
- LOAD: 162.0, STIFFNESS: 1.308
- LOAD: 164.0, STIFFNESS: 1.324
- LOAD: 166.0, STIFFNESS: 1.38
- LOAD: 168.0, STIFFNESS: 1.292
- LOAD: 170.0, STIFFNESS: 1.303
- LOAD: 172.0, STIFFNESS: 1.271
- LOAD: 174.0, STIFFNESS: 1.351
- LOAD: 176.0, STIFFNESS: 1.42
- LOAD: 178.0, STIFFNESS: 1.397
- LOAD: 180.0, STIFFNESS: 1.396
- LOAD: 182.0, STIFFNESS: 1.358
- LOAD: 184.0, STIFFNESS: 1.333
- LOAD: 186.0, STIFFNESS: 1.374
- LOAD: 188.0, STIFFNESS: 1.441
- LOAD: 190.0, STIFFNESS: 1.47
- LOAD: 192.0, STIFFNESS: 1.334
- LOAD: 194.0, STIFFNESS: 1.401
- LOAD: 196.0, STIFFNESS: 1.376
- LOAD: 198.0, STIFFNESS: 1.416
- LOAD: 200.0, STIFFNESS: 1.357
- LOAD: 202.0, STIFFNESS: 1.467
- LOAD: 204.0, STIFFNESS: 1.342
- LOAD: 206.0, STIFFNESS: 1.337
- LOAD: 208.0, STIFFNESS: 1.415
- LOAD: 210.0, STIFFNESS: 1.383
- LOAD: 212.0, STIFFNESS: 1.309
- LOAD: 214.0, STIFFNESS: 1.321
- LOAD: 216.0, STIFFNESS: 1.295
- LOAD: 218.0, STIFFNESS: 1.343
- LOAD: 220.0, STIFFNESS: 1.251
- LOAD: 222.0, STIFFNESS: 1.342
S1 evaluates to 1.1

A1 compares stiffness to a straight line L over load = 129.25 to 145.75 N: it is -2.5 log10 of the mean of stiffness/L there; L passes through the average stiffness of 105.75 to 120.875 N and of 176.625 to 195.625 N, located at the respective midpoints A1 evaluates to 0.20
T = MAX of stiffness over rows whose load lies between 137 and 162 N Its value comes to 1.339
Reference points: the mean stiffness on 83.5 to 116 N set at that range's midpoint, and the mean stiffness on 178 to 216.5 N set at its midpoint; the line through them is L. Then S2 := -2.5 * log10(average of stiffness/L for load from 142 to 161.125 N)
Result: 0.24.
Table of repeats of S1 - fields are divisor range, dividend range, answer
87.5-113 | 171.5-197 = 1.45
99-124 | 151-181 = 1.22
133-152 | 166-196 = 1.50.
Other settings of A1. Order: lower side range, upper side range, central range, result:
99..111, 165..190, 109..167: -0.11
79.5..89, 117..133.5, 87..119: 0.24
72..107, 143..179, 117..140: -0.10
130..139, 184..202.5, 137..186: 0.11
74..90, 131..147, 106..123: -0.08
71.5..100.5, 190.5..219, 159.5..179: -0.02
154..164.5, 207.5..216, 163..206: -0.06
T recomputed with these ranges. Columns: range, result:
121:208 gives 1.47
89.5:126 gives 1.393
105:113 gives 1.181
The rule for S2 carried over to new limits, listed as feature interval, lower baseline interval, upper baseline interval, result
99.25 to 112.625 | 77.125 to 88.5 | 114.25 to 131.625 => 0.46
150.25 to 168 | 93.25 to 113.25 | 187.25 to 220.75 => -0.06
